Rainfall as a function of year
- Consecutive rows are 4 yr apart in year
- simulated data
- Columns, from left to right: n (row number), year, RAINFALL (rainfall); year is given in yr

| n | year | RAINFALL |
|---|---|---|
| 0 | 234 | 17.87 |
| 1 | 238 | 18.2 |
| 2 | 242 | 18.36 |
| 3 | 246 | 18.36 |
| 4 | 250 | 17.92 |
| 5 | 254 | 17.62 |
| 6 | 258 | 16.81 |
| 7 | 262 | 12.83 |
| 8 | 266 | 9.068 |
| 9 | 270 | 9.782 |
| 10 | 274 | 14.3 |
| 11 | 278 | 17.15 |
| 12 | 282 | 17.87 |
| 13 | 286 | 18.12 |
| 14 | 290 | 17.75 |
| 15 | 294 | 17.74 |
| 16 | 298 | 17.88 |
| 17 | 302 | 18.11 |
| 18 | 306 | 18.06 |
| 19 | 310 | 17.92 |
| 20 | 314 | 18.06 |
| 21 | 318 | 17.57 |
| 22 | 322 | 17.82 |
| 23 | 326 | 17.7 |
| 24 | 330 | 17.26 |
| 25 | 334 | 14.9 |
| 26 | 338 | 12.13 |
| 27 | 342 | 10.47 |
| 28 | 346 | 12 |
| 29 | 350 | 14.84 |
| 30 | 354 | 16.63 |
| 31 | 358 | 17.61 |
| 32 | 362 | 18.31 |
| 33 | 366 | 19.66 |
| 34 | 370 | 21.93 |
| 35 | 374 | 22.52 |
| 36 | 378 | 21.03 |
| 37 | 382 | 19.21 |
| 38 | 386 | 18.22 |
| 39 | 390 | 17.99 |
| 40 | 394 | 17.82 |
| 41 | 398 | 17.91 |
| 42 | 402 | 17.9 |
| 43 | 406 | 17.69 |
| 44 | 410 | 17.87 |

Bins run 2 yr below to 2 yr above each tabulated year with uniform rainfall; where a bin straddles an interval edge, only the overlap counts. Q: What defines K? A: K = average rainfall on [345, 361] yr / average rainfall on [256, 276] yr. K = 1.2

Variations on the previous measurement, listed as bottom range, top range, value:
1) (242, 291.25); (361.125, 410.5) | 1.22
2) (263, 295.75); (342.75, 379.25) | 1.19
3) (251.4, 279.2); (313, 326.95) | 1.28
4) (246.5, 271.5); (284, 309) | 1.25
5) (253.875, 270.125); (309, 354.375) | 1.18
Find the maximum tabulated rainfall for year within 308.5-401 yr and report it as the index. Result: 22.52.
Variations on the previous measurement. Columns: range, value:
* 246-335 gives 18.36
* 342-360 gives 17.61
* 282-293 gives 18.12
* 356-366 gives 19.66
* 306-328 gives 18.06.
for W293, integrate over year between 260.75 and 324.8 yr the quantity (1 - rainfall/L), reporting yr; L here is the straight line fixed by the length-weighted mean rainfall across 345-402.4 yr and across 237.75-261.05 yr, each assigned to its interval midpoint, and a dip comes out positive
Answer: 5.7 yr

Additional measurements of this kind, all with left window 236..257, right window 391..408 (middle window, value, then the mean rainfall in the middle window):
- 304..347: 4.9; 15.9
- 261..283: 5.7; 13.3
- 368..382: -2.8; 21.5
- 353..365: 0.1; 17.8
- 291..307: 0.0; 17.9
